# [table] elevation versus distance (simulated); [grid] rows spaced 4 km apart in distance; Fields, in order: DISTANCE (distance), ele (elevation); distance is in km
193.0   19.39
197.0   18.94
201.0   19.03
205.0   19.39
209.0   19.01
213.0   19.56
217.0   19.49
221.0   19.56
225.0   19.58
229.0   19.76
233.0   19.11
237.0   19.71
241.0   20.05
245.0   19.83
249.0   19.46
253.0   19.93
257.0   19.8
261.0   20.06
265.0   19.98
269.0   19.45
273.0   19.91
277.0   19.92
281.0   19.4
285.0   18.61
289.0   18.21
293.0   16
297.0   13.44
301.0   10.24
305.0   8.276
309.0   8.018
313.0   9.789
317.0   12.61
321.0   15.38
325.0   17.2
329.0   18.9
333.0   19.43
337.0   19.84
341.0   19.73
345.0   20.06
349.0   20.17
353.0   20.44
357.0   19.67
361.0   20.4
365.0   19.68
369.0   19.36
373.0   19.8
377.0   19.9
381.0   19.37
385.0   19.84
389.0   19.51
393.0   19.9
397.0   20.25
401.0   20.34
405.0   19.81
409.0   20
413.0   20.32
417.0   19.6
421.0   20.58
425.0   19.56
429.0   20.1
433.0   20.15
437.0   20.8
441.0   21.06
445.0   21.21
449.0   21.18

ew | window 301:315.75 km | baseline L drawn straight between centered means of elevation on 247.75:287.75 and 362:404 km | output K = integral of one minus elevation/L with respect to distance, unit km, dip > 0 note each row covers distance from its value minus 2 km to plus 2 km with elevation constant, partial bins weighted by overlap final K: 7.9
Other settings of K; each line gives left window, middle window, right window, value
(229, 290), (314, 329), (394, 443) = 3.5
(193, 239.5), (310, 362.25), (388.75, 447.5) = 5.7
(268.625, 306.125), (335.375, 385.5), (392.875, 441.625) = -3.7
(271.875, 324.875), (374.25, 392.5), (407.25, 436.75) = -1.3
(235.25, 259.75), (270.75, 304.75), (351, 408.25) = 5.6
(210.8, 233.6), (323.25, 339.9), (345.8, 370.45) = 0.8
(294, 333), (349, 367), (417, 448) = -4.8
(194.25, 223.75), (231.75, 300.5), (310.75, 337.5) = -4.6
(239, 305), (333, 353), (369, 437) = -0.9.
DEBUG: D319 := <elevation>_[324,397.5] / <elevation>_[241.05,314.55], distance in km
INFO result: 1.2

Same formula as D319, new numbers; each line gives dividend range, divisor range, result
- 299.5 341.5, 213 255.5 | 0.73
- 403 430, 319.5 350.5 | 1.06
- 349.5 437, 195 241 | 1.03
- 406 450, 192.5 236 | 1.05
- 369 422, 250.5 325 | 1.24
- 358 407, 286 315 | 1.62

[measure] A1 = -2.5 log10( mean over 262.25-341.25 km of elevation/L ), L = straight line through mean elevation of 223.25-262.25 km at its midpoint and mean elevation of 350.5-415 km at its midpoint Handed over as 0.22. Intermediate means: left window 19.7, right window 19.9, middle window 16.2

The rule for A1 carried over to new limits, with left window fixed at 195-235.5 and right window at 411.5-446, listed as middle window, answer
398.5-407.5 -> 0.008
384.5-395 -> 0.023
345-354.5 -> -0.014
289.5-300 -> 0.312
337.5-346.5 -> 0.004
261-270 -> -0.013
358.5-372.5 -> 0.013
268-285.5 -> 0.006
